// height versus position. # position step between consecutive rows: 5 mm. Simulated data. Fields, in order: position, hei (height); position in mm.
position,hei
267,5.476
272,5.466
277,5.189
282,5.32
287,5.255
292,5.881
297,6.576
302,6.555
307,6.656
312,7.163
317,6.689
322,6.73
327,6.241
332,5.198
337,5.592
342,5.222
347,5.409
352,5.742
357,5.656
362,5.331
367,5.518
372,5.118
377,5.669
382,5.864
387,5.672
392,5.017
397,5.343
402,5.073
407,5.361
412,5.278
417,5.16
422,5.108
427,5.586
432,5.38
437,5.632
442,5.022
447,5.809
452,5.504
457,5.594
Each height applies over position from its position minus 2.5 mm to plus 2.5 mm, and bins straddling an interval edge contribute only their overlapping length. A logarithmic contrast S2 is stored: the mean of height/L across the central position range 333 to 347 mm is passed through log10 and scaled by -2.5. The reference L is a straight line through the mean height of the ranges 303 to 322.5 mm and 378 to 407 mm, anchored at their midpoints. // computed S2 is 0.17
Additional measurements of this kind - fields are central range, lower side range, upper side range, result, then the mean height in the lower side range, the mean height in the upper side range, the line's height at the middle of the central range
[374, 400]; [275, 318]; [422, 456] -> 0.04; 6.13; 5.47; 5.71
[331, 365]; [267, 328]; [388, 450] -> 0.06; 6.11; 5.32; 5.79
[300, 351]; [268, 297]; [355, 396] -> -0.12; 5.52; 5.47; 5.5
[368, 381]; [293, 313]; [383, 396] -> 0.03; 6.64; 5.4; 5.62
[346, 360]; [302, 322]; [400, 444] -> 0.11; 6.79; 5.29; 6.23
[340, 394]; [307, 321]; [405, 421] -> 0.10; 6.86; 5.25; 6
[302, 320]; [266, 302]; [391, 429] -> -0.21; 5.67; 5.25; 5.58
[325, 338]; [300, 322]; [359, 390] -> 0.13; 6.77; 5.52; 6.36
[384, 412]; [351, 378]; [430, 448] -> 0.03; 5.48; 5.43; 5.46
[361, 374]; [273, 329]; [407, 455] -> 0.09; 6.18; 5.39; 5.78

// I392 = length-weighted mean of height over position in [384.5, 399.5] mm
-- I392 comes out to 5.34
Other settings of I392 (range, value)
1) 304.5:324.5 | 6.81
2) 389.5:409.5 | 5.2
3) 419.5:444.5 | 5.35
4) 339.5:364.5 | 5.47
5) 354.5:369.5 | 5.5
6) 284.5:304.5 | 6.07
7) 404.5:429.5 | 5.3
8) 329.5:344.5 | 5.34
